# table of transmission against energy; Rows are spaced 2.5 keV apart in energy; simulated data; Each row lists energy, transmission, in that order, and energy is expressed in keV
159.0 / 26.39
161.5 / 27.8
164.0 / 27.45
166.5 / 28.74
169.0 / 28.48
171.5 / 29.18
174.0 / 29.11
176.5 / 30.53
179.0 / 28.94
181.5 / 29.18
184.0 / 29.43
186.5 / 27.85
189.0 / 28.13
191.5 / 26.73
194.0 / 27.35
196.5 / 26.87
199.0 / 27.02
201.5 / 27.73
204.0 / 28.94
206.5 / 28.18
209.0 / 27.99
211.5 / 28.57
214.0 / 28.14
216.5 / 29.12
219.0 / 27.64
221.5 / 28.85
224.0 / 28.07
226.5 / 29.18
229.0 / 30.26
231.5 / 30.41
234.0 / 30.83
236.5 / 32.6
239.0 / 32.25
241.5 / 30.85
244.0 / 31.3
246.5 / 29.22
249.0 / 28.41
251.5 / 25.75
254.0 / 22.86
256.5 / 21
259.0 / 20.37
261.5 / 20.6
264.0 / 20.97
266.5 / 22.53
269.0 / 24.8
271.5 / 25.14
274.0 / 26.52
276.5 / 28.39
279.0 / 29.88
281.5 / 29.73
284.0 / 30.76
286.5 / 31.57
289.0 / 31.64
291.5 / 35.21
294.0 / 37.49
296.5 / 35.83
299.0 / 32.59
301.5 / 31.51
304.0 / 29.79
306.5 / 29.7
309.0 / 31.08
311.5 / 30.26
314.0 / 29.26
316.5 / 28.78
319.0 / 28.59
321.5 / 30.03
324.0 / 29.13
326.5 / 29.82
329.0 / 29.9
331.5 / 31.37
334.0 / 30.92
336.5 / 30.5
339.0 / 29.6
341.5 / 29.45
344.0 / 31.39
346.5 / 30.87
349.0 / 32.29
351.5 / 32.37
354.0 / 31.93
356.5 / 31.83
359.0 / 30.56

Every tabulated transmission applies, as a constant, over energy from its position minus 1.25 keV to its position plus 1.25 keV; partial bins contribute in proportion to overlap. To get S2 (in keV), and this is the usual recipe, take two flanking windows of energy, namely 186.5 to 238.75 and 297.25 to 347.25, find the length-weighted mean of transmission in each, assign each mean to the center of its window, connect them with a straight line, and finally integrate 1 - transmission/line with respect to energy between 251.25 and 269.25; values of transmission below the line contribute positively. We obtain 4.5 keV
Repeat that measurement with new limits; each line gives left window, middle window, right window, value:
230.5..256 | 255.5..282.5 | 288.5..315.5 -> 5.3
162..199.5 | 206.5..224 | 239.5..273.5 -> -1.0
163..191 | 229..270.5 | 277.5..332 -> 4.7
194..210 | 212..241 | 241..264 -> -3.6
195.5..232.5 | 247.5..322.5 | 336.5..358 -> 3.9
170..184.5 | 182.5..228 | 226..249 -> 2.8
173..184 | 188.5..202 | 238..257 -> 0.9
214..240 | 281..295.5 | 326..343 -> -1.4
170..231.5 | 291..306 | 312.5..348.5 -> -1.9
